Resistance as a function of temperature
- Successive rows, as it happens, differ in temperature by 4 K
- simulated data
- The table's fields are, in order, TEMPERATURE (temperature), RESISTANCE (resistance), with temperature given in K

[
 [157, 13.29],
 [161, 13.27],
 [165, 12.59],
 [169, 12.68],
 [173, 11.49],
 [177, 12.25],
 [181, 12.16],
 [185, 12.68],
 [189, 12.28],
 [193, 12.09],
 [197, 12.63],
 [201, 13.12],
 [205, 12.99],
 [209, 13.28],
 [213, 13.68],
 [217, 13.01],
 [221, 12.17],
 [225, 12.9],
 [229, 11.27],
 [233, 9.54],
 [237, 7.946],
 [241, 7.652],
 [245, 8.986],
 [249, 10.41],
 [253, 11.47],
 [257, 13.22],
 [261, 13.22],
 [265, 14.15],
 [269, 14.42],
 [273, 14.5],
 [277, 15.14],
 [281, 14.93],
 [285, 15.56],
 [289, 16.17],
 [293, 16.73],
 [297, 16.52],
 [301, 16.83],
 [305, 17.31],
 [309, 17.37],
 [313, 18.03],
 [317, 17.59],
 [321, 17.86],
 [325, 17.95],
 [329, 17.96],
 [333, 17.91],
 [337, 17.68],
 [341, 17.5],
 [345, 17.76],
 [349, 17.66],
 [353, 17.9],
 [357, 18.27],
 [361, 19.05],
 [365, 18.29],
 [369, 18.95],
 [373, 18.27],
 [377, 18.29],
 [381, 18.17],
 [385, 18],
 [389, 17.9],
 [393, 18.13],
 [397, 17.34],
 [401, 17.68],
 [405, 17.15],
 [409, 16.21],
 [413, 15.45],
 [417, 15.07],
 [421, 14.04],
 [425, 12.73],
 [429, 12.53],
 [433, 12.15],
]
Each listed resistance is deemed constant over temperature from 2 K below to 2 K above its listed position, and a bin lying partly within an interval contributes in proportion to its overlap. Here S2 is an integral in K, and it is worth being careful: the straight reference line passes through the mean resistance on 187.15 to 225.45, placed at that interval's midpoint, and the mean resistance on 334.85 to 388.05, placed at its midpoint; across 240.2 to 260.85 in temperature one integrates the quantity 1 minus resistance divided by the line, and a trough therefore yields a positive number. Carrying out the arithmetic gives 5.2 K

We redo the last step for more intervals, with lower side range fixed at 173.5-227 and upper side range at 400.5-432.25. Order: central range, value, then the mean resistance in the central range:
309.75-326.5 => -4.8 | 17.8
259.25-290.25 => -3.0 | 14.7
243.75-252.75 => 2.1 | 10.1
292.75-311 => -4.3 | 17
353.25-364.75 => -3.4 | 18.5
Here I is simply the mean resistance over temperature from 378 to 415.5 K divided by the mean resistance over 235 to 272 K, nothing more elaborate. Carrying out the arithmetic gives 1.53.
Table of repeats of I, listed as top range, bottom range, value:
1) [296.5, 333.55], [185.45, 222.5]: 1.37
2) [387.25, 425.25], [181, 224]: 1.28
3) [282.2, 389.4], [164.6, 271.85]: 1.47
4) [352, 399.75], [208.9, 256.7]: 1.65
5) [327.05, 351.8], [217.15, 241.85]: 1.68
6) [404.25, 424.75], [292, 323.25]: 0.88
